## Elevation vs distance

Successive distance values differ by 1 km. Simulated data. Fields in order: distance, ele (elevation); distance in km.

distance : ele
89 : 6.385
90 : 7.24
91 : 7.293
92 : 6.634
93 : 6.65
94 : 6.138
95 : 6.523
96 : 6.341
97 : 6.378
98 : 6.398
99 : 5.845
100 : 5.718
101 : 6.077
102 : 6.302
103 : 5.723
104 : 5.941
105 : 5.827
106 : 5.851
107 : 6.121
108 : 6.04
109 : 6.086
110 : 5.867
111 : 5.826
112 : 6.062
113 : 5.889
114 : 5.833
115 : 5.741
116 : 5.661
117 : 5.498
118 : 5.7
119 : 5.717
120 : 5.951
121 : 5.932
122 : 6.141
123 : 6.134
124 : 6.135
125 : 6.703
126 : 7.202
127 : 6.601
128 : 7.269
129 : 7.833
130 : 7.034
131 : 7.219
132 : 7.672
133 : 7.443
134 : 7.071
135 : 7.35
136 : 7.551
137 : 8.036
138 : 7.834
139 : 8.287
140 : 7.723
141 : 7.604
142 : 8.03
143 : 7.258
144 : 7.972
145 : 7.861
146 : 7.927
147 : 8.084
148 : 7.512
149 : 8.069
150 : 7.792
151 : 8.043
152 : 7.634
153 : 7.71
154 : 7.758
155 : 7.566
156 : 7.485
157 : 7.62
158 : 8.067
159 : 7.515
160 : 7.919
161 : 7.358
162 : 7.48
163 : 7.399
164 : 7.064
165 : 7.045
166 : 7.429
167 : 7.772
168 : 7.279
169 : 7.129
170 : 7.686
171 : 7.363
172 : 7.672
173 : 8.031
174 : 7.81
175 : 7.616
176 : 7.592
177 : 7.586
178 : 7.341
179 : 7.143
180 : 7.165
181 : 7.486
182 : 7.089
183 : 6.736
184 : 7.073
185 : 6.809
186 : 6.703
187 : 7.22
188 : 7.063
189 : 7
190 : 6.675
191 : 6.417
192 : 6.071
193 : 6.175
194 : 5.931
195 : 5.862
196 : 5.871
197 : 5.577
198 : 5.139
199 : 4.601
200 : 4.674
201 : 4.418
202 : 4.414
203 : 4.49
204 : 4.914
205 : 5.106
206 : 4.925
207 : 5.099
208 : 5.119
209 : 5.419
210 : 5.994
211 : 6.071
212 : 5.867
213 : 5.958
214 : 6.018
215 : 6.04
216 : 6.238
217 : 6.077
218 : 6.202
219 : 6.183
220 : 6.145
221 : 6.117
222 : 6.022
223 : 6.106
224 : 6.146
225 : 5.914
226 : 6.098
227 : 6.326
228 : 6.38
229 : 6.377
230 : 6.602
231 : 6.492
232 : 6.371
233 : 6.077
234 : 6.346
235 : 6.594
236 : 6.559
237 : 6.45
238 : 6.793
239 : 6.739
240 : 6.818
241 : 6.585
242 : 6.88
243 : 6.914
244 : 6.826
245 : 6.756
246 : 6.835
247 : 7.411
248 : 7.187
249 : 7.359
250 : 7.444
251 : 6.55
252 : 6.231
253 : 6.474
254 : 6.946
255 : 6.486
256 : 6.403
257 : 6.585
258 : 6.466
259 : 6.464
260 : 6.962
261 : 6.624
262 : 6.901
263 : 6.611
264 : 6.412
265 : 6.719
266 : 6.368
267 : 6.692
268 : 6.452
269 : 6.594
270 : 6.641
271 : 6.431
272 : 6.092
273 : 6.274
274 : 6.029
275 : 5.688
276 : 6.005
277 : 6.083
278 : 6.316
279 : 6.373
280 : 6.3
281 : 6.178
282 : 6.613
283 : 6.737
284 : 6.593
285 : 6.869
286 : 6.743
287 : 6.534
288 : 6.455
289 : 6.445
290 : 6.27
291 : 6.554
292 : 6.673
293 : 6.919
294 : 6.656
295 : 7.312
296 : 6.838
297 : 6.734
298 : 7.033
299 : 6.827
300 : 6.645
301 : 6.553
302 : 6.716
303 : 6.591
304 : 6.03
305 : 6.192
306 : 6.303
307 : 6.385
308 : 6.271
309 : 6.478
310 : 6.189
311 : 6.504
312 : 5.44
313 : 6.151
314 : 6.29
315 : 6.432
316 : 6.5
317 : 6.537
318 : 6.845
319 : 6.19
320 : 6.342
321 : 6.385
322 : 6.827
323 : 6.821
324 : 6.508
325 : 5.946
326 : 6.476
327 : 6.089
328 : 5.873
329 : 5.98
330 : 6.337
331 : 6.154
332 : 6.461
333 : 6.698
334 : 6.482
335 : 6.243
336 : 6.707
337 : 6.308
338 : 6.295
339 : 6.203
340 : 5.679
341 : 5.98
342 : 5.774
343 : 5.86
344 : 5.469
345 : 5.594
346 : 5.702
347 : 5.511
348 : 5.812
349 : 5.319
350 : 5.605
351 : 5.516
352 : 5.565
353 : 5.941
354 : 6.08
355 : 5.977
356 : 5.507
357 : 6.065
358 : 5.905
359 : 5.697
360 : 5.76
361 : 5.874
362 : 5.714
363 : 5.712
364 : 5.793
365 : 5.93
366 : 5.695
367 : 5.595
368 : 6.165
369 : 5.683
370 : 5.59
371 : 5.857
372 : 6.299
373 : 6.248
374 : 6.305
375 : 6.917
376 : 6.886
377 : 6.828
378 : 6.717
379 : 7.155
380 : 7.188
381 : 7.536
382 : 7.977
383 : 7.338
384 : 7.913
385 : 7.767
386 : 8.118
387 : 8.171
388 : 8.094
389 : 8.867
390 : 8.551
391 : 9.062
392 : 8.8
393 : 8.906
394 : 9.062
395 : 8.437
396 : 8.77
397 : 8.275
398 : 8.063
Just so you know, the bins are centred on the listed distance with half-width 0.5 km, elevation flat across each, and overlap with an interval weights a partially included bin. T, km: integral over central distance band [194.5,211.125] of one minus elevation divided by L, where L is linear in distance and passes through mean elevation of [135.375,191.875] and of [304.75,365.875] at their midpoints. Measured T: 4.7 km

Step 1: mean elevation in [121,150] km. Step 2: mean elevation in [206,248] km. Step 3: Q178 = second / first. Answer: 0.9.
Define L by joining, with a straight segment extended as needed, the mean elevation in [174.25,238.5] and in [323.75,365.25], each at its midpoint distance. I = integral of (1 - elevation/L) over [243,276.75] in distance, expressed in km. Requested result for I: -2.84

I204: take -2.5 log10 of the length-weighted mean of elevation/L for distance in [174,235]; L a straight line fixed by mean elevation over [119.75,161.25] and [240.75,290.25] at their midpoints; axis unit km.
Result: 0.14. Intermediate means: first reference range 7.44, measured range 6.16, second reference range 6.58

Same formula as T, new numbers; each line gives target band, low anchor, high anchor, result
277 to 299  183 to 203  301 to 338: -1.3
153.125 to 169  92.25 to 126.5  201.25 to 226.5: -4.4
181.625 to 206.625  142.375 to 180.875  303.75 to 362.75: 5.0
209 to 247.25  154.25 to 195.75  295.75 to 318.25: 3.0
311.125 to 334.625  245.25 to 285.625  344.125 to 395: 1.0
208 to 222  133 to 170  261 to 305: 2.2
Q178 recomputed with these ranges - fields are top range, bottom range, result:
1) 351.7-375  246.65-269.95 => 0.88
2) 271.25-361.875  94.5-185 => 0.89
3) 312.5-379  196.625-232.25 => 1.07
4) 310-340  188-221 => 1.12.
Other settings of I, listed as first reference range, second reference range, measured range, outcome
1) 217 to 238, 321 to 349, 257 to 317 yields -2.71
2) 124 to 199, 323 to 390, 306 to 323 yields 0.43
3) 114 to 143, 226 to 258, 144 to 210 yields -0.34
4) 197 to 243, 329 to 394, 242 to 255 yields -1.85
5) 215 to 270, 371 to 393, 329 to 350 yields 3.54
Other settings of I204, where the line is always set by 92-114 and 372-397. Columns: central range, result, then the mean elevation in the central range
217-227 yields 0.117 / 6.11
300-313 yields 0.161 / 6.31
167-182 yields -0.151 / 7.49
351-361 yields 0.293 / 5.82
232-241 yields 0.058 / 6.54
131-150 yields -0.219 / 7.73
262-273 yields 0.092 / 6.51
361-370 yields 0.309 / 5.78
